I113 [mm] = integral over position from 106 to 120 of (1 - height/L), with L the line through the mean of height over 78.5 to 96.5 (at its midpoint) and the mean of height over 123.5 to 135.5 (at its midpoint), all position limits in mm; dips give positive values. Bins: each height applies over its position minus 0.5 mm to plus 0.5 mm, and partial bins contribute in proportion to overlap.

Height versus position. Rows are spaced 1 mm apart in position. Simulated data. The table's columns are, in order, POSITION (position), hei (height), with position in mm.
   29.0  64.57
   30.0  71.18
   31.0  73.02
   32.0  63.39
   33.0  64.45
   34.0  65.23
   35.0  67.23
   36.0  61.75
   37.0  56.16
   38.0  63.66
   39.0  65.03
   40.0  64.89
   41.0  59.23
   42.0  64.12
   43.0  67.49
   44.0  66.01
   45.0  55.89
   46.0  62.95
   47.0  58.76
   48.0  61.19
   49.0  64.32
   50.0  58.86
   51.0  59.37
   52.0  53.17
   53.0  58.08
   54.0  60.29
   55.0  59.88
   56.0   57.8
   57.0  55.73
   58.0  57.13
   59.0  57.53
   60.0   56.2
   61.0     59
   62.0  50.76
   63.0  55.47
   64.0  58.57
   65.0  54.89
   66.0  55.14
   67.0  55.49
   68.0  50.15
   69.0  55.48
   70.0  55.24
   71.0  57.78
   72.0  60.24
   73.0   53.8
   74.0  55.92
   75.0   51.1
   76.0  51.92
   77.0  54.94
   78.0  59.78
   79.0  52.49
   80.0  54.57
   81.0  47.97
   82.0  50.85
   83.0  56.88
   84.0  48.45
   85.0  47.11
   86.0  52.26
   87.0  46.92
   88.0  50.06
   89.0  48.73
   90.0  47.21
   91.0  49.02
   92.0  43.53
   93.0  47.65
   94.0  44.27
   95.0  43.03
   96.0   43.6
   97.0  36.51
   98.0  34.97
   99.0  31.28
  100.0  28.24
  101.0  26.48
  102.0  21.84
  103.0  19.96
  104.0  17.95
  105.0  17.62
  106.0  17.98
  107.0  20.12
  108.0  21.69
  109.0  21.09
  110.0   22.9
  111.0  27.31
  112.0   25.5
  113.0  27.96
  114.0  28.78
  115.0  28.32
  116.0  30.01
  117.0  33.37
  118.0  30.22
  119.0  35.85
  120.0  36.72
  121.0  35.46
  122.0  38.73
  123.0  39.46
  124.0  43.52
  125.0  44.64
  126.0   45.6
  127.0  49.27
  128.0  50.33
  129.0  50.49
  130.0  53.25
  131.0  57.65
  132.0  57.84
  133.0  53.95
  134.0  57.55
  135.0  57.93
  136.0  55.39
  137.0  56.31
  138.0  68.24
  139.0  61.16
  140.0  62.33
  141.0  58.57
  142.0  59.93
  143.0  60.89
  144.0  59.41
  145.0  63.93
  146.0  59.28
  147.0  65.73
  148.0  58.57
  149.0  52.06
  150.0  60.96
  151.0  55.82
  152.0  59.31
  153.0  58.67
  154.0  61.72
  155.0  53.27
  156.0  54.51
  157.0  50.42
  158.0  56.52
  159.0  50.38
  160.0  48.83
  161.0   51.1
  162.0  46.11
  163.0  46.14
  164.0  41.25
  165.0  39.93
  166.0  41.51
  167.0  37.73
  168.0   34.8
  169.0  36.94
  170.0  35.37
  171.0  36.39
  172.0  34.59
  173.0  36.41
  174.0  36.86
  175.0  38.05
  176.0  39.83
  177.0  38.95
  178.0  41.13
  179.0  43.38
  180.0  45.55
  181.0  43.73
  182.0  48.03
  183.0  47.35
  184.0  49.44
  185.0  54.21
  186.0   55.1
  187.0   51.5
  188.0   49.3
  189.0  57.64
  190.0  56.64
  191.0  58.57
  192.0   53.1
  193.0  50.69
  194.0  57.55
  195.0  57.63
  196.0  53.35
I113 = 6.5 mm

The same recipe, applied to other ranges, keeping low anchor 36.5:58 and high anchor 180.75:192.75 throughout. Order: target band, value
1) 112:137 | 5.59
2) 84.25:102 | 4.89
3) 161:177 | 4.23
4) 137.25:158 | -1.75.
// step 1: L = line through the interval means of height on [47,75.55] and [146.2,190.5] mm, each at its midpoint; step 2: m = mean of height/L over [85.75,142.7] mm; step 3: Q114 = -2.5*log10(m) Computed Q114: 0.269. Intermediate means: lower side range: 56.8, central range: 40.7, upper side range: 47.8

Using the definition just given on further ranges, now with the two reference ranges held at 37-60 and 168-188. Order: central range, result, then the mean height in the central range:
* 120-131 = 0.10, 45.3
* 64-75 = 0.04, 55.4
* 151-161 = -0.19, 54.7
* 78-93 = 0.11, 50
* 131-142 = -0.21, 58.9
